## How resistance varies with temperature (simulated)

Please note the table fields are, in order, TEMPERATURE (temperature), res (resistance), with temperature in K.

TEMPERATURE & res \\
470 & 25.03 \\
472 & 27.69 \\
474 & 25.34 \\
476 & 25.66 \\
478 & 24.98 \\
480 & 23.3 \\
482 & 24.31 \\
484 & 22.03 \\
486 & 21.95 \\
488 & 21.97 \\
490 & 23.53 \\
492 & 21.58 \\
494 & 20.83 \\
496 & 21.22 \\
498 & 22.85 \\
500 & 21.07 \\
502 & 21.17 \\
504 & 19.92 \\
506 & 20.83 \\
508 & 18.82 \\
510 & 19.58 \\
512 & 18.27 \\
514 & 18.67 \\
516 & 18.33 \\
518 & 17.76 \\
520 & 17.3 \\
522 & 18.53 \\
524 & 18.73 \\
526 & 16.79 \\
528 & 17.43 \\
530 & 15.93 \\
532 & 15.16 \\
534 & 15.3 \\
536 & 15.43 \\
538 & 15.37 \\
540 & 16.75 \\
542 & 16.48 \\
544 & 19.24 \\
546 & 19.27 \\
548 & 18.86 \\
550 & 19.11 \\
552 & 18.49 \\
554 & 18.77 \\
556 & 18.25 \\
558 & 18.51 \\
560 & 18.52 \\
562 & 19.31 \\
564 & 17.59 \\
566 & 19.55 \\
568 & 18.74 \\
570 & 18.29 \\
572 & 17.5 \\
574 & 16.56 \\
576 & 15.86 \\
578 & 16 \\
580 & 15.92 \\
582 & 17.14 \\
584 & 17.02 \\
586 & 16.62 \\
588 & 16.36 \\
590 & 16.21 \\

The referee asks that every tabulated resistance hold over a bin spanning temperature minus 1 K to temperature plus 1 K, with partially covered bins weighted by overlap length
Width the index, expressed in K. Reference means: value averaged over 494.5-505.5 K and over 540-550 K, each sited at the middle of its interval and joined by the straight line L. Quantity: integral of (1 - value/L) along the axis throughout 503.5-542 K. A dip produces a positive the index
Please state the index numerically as 4.3 K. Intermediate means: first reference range 21.2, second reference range 18.4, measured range 17.6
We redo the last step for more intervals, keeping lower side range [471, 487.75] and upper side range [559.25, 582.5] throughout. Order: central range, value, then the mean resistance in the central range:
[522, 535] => 2.51 K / 16.7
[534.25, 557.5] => 1.94 K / 17.8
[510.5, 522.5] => 1.88 K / 18.2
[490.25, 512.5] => 1.95 K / 20.7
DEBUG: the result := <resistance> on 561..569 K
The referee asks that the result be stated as 18.8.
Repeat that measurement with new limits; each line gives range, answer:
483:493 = 22.2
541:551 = 18.6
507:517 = 18.7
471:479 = 25.9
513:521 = 18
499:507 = 20.7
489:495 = 22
